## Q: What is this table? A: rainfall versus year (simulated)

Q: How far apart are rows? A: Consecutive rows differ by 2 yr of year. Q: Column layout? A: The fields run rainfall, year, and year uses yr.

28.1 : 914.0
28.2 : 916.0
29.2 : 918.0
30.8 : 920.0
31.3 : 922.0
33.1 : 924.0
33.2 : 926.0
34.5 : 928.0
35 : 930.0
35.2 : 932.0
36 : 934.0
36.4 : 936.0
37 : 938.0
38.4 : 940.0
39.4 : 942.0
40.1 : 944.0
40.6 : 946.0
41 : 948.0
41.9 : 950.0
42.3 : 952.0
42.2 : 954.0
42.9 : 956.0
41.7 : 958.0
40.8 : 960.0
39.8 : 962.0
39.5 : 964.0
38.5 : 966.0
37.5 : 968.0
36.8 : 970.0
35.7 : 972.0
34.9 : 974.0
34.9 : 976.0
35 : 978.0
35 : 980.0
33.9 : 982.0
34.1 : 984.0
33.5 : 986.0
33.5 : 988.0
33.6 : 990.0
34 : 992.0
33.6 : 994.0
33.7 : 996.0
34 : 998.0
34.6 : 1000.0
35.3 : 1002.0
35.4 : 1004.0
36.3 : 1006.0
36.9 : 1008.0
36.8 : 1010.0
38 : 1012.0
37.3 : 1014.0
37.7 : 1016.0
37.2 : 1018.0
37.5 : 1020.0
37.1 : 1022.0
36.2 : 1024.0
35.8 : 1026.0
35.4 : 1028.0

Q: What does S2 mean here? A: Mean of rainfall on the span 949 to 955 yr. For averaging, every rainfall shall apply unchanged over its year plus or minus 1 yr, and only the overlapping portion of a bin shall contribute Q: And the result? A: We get 42.1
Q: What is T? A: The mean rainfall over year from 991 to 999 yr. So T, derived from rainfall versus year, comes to 33.8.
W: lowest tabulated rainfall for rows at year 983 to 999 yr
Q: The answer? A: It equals 33.5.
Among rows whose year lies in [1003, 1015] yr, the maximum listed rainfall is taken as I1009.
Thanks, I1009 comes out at 38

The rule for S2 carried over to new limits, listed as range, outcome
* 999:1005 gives 35.1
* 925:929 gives 33.9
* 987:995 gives 33.7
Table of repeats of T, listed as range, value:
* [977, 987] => 34.3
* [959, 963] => 40.3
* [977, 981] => 35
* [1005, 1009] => 36.6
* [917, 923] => 30.4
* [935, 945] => 38.3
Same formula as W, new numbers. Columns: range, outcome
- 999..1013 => 34.6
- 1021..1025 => 36.2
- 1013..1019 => 37.2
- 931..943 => 35.2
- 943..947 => 40.1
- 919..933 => 30.8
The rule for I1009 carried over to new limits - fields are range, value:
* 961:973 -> 39.8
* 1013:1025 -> 37.7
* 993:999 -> 34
